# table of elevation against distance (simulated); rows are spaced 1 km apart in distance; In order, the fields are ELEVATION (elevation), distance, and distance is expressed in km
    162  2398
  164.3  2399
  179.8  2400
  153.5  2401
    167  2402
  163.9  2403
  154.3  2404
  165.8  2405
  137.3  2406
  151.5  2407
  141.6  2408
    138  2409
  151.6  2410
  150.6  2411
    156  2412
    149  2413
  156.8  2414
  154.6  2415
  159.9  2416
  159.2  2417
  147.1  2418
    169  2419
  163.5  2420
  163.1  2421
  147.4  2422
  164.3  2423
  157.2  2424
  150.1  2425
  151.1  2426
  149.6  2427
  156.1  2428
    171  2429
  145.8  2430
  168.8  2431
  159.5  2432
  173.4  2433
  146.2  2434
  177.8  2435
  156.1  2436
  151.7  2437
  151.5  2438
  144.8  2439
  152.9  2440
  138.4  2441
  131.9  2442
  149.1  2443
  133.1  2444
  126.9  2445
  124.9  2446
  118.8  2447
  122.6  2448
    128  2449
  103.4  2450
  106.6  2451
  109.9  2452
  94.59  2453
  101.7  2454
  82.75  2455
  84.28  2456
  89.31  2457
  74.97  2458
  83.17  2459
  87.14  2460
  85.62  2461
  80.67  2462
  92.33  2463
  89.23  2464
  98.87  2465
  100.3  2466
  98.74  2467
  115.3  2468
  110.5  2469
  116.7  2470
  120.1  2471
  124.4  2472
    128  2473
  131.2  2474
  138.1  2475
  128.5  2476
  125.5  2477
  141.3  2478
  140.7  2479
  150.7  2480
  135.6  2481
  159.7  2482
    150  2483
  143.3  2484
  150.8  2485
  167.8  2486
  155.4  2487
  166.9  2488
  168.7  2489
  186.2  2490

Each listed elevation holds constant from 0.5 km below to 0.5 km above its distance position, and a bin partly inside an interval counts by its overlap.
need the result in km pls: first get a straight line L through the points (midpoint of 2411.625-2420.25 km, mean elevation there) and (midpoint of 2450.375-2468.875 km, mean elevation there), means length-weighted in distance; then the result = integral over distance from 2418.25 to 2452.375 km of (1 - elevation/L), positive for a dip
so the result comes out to -4.6 km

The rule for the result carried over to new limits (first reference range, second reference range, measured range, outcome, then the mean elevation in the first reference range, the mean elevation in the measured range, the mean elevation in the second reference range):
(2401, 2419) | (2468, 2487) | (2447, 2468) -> 6.7 km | 154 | 96.7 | 137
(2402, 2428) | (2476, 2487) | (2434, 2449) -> 1.0 km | 154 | 141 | 146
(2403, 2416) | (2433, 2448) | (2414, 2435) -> -1.5 km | 151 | 158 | 143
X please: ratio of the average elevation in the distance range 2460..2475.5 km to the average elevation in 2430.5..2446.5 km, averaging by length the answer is 0.7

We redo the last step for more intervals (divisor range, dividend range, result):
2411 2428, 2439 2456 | 0.77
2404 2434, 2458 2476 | 0.68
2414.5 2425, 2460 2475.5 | 0.68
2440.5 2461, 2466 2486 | 1.21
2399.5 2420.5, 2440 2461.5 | 0.70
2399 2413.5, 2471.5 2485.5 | 0.90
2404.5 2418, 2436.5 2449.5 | 0.90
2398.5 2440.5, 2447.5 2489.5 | 0.76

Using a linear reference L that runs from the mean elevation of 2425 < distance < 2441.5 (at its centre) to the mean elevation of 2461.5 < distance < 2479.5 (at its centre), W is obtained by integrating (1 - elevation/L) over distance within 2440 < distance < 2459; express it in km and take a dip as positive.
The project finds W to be 3.62 km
